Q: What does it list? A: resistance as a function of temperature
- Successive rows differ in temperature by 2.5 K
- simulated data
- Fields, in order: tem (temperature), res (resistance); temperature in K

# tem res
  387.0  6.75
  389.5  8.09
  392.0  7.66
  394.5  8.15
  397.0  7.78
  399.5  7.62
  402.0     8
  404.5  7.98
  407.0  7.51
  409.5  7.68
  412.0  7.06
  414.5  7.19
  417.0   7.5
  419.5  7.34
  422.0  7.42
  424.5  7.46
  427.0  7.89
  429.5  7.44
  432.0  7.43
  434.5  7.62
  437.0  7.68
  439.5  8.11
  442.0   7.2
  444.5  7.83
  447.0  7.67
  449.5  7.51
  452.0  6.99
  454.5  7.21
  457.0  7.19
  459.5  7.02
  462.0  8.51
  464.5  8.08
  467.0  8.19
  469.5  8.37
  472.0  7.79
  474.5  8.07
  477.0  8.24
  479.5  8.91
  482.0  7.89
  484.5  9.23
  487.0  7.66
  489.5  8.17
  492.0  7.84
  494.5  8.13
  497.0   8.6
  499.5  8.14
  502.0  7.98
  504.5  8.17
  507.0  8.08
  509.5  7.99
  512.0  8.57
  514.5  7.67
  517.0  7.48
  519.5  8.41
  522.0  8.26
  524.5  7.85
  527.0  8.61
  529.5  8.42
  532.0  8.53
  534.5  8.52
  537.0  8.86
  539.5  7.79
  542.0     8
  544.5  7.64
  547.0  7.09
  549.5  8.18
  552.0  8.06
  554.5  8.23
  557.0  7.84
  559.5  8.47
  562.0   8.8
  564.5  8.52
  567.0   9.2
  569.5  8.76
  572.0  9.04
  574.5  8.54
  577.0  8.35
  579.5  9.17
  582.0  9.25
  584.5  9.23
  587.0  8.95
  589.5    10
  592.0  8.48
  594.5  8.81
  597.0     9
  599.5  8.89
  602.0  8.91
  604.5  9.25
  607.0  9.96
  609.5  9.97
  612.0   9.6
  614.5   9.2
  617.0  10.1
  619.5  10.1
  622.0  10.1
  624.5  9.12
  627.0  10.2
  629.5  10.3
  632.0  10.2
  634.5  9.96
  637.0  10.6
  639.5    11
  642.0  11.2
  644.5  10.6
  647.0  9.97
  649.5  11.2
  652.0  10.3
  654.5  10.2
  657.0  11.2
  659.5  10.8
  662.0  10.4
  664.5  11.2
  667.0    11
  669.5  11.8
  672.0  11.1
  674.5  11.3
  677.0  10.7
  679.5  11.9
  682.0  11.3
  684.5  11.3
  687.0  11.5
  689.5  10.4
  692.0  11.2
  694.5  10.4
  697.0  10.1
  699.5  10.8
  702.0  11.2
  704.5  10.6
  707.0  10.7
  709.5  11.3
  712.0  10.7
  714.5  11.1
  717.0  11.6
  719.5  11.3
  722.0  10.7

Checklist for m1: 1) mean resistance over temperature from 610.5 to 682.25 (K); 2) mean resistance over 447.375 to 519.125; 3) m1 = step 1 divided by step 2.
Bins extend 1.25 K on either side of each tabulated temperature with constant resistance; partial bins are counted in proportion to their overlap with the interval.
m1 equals 1.3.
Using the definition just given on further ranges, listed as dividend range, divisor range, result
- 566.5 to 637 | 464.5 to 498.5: 1.14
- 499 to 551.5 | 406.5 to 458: 1.08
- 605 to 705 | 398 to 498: 1.36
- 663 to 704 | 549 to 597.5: 1.26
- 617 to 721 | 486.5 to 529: 1.33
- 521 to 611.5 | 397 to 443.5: 1.14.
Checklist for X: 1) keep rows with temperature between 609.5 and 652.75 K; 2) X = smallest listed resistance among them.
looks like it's 9.12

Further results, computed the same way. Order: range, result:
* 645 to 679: 9.97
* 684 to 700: 10.1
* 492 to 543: 7.48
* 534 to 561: 7.09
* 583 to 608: 8.48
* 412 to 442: 7.06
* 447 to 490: 6.99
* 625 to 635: 9.96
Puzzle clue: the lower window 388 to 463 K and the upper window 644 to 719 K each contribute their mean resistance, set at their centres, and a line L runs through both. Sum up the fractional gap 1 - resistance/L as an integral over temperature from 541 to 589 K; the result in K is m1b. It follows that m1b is 4.6 K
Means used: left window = 7.59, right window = 10.9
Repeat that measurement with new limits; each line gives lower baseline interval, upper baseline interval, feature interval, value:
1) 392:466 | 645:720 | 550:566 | 1.7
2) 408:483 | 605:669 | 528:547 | 1.6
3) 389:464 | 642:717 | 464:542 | 3.5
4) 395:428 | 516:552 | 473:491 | -0.9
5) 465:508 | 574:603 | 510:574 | 2.6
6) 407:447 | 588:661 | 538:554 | 2.1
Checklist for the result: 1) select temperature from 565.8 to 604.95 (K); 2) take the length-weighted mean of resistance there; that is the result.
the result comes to 8.98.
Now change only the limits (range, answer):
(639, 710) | 10.9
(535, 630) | 8.93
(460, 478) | 8.13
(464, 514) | 8.2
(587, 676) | 10.2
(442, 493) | 7.9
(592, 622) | 9.42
